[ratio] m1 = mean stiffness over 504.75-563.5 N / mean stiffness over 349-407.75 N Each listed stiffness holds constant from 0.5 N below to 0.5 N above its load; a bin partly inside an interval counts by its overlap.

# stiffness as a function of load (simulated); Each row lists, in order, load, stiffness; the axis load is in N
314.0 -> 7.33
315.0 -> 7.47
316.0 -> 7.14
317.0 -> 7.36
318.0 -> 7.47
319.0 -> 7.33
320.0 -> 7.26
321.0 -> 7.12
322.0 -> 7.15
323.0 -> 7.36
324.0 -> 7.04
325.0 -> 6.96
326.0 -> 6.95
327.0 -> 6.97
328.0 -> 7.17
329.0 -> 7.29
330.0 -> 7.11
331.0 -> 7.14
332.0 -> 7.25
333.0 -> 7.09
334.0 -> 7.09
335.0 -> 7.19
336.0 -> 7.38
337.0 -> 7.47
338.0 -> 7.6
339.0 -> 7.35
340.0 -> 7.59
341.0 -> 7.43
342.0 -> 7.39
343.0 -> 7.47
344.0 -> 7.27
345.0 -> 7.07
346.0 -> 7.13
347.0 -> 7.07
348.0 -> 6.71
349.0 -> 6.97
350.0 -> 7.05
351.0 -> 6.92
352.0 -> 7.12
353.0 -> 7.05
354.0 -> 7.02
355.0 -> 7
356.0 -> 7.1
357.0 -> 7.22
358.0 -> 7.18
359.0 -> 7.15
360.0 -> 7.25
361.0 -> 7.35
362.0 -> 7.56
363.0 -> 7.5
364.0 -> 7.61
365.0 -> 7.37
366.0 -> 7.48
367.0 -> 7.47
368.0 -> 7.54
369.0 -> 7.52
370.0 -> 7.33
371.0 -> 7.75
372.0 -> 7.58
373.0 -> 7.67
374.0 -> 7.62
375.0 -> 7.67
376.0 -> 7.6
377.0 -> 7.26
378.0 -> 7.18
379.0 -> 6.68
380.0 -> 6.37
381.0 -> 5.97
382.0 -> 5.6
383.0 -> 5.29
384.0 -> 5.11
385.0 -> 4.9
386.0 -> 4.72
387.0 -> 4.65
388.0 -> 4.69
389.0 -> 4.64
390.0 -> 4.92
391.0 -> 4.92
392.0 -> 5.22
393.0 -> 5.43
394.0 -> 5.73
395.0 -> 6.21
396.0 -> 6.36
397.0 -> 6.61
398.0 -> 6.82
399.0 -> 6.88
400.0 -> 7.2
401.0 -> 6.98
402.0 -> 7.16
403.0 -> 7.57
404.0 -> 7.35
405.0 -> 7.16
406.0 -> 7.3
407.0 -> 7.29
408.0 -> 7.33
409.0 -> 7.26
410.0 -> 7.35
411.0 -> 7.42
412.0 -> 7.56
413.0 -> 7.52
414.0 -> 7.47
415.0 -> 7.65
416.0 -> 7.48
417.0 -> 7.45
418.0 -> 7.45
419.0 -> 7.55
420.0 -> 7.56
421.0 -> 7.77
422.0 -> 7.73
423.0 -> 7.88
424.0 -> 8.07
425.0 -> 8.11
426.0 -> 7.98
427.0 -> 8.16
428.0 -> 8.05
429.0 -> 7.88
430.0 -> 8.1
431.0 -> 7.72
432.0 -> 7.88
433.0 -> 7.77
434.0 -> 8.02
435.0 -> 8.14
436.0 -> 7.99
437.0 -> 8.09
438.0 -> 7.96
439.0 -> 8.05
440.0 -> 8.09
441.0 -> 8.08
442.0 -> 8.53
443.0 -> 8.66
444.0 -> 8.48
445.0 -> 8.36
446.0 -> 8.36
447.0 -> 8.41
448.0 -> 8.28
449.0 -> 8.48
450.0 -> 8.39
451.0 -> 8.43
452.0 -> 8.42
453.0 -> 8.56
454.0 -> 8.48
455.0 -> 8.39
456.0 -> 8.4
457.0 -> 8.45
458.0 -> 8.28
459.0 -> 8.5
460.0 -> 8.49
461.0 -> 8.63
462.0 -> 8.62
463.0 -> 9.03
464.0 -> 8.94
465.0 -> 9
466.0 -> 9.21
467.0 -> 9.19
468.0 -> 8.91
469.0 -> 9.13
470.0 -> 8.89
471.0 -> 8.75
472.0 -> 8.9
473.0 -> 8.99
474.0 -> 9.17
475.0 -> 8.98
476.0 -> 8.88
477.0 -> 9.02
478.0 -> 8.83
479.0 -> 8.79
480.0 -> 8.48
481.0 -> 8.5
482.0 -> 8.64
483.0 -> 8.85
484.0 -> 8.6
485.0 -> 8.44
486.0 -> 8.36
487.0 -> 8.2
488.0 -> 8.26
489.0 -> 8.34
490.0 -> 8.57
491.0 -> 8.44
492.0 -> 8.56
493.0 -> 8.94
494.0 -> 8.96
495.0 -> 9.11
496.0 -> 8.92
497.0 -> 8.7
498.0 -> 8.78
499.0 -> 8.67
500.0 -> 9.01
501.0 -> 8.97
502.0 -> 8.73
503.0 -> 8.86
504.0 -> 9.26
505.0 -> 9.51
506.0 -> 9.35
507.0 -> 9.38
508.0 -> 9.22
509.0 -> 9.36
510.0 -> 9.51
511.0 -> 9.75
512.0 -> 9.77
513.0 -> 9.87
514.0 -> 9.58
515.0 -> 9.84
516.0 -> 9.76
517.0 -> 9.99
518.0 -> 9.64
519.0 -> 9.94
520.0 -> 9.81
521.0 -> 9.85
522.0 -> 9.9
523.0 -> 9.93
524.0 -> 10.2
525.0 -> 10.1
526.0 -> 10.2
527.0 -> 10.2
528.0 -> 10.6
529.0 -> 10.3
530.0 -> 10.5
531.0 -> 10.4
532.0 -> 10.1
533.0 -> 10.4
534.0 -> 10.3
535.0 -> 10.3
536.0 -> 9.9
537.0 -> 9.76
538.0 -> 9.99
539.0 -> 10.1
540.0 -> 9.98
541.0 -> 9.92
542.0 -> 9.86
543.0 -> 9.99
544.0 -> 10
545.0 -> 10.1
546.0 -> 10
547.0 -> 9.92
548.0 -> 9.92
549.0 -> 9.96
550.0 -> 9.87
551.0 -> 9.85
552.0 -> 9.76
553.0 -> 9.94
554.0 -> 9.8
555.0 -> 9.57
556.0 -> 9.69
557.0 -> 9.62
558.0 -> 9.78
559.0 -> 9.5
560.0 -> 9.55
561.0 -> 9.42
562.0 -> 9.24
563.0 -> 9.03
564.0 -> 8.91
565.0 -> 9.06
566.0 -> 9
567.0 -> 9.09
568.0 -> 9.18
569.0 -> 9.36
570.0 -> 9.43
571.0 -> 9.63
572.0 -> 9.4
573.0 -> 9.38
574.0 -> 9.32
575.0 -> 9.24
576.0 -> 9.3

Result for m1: 1.5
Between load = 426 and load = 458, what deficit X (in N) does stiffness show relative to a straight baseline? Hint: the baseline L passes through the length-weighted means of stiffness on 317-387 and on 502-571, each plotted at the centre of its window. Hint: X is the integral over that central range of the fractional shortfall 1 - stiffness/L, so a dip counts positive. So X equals 0.6 N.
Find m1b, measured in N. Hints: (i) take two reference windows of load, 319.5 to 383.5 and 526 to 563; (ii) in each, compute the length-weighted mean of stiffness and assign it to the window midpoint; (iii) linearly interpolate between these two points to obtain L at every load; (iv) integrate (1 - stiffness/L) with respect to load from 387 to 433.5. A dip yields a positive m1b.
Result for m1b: 5.6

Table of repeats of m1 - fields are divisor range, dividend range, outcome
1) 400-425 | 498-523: 1.27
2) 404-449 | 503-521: 1.22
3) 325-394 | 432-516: 1.28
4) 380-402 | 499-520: 1.66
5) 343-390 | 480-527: 1.35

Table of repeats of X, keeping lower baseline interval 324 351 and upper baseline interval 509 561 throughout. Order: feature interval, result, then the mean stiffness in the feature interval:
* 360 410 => 7.5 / 6.65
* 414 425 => 0.9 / 7.67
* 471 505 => 1.9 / 8.76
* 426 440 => 0.9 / 7.99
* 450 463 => 0.5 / 8.49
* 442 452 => 0.3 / 8.43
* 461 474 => 0.1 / 8.96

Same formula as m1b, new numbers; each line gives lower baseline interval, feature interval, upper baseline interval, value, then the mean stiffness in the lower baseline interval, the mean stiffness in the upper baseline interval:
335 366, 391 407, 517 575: 2.5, 7.25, 9.79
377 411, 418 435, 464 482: -1.3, 6.24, 8.91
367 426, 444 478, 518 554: -1.5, 6.83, 10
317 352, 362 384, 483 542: 1.7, 7.2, 9.48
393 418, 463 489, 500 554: -0.3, 7.1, 9.84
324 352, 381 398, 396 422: 4.4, 7.18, 7.31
